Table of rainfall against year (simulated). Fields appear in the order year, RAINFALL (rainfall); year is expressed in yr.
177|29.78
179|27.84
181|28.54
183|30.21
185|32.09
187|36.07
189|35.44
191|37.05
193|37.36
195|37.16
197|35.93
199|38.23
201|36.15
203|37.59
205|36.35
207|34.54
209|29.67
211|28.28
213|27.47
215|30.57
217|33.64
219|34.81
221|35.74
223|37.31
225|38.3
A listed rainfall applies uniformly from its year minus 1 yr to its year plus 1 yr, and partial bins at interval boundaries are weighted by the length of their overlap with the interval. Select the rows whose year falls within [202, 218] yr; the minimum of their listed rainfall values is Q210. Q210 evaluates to 27.47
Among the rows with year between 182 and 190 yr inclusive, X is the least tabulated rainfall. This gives 30.21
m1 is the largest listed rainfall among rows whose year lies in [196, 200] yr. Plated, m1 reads 38.23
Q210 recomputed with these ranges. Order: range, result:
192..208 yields 34.54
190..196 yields 37.05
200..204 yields 36.15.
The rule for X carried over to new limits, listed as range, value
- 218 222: 34.81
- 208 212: 28.28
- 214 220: 30.57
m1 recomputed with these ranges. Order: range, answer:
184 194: 37.36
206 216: 34.54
